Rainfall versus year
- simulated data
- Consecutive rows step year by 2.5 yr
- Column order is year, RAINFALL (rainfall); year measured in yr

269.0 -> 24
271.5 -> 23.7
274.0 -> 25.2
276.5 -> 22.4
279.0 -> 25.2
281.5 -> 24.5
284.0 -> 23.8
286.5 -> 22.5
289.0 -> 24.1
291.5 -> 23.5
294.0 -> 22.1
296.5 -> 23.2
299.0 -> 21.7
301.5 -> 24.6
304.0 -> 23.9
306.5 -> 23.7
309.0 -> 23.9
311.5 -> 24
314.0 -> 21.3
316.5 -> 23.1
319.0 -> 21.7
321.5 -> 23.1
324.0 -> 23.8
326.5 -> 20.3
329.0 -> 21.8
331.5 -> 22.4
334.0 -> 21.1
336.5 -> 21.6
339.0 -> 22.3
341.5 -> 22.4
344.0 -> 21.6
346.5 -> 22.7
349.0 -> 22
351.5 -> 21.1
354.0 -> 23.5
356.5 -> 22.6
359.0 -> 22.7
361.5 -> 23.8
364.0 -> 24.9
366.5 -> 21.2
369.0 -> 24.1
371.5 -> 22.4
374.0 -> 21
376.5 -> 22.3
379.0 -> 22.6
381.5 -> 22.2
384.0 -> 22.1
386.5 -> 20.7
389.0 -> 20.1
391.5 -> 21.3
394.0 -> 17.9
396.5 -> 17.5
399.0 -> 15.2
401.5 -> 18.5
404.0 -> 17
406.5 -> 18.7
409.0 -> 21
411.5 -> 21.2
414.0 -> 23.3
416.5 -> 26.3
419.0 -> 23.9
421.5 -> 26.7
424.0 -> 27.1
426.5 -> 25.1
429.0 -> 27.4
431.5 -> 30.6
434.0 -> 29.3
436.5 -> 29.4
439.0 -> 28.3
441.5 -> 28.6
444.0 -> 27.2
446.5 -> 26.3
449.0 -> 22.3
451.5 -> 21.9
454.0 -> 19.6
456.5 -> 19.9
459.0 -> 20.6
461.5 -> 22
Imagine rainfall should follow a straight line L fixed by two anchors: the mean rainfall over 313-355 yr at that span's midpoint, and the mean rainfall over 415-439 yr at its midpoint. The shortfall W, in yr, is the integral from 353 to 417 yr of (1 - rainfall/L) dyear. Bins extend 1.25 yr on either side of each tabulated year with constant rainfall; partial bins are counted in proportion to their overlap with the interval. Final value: 9.32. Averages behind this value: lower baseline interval 22.1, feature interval 21.2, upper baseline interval 27.3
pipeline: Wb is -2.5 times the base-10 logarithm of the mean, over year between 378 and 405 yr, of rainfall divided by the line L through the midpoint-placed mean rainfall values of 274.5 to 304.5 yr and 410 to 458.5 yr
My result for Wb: 0.259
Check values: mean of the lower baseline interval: 23.5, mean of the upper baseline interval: 25.4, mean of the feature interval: 19.6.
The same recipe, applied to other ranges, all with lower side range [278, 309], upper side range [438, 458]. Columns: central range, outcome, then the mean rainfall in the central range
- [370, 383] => 0.08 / 22.1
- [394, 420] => 0.19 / 20.1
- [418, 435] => -0.13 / 27.2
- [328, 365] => 0.06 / 22.4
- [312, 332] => 0.07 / 22.2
